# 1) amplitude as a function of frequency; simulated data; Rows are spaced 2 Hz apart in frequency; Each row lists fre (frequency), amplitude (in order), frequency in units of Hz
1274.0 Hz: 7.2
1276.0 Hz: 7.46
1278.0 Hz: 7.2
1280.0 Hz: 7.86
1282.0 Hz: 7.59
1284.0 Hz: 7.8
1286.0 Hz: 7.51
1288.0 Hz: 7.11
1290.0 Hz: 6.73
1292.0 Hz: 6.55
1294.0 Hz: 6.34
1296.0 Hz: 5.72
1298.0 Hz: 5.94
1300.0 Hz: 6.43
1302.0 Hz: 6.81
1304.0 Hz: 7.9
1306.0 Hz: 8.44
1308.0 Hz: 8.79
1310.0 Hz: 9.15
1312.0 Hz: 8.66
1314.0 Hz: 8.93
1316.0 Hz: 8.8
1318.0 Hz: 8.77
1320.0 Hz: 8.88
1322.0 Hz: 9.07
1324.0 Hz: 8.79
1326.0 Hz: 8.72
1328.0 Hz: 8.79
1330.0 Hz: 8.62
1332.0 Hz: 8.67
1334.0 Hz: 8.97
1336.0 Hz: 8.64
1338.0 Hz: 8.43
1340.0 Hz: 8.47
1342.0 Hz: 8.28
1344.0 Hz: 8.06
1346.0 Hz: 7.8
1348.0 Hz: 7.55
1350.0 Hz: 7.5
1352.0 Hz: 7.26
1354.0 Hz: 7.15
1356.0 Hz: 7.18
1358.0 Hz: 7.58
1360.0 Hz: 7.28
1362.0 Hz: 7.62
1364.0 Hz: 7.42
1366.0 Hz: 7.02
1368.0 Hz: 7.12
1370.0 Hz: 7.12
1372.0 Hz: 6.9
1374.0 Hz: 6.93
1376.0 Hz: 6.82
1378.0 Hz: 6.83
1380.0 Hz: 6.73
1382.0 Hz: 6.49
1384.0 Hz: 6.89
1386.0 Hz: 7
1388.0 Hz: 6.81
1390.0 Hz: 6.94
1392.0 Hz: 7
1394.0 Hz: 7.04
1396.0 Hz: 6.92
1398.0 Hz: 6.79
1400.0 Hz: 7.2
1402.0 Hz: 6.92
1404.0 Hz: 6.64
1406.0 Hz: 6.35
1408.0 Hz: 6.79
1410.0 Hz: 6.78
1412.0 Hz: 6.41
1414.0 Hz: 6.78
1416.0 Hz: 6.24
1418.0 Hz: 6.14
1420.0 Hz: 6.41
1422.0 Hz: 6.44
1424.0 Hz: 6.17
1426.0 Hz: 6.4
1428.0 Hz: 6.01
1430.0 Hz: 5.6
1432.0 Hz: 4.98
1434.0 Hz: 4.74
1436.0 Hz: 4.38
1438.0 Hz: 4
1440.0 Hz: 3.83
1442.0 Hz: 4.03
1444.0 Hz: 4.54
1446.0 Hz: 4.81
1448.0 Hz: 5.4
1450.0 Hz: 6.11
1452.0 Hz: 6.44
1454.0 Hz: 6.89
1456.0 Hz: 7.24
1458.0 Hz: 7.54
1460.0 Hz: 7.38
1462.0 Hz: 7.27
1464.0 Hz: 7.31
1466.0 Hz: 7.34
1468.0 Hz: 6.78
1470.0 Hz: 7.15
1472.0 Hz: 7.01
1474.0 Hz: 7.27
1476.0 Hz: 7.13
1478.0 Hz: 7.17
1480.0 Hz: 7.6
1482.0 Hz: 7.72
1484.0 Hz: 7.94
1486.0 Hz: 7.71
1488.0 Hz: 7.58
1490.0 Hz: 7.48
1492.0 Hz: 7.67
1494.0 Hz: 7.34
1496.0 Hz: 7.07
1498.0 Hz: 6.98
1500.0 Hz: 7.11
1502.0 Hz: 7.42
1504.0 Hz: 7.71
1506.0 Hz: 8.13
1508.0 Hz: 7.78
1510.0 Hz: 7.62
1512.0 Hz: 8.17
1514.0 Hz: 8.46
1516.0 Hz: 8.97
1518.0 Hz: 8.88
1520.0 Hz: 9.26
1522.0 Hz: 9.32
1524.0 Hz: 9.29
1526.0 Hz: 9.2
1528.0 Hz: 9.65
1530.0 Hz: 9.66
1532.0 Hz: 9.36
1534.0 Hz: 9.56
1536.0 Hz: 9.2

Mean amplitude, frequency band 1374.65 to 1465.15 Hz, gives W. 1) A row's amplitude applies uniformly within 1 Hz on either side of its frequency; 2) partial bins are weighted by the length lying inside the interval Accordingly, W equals 6.28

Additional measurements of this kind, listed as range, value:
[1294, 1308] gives 6.97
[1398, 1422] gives 6.61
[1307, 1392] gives 7.83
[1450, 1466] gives 7.1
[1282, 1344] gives 8.02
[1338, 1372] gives 7.53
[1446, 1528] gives 7.59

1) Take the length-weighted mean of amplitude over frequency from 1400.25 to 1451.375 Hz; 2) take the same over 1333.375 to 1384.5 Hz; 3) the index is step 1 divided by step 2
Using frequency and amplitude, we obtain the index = 0.8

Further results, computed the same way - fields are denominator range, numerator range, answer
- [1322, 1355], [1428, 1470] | 0.71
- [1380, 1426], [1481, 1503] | 1.12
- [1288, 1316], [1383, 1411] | 0.92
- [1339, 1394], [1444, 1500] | 0.97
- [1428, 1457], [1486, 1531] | 1.57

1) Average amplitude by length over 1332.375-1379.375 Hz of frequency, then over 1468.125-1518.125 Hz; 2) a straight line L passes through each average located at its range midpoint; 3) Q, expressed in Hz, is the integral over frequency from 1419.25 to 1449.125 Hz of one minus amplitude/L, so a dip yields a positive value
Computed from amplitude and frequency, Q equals 9.5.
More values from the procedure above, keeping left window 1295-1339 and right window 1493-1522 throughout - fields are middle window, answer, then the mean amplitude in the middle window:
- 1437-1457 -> 6.8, 5.33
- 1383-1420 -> 6.3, 6.75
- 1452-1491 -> 3.4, 7.32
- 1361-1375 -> 1.8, 7.16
